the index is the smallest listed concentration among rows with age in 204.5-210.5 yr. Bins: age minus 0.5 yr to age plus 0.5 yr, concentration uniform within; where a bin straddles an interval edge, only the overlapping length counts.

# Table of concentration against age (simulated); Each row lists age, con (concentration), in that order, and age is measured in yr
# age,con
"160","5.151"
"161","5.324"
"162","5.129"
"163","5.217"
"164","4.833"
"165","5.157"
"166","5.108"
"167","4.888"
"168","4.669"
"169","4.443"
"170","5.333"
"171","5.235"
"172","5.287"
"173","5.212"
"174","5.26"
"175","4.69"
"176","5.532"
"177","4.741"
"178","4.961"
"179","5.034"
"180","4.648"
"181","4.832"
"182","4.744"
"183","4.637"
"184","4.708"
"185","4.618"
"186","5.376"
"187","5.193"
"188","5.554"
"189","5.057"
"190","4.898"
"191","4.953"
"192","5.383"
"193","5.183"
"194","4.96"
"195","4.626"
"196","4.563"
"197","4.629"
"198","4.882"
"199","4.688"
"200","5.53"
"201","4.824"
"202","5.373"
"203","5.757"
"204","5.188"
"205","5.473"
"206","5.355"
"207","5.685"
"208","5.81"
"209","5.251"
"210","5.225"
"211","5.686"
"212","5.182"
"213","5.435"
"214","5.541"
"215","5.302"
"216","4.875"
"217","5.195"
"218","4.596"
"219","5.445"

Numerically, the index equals 5.225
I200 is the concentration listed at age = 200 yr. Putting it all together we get 5.53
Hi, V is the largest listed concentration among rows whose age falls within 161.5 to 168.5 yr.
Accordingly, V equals 5.217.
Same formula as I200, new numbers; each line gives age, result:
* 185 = 4.618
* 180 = 4.648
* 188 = 5.554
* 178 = 4.961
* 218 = 4.596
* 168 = 4.669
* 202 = 5.373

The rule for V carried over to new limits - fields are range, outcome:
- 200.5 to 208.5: 5.81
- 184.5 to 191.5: 5.554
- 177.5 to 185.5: 5.034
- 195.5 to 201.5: 5.53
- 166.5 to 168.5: 4.888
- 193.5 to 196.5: 4.96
